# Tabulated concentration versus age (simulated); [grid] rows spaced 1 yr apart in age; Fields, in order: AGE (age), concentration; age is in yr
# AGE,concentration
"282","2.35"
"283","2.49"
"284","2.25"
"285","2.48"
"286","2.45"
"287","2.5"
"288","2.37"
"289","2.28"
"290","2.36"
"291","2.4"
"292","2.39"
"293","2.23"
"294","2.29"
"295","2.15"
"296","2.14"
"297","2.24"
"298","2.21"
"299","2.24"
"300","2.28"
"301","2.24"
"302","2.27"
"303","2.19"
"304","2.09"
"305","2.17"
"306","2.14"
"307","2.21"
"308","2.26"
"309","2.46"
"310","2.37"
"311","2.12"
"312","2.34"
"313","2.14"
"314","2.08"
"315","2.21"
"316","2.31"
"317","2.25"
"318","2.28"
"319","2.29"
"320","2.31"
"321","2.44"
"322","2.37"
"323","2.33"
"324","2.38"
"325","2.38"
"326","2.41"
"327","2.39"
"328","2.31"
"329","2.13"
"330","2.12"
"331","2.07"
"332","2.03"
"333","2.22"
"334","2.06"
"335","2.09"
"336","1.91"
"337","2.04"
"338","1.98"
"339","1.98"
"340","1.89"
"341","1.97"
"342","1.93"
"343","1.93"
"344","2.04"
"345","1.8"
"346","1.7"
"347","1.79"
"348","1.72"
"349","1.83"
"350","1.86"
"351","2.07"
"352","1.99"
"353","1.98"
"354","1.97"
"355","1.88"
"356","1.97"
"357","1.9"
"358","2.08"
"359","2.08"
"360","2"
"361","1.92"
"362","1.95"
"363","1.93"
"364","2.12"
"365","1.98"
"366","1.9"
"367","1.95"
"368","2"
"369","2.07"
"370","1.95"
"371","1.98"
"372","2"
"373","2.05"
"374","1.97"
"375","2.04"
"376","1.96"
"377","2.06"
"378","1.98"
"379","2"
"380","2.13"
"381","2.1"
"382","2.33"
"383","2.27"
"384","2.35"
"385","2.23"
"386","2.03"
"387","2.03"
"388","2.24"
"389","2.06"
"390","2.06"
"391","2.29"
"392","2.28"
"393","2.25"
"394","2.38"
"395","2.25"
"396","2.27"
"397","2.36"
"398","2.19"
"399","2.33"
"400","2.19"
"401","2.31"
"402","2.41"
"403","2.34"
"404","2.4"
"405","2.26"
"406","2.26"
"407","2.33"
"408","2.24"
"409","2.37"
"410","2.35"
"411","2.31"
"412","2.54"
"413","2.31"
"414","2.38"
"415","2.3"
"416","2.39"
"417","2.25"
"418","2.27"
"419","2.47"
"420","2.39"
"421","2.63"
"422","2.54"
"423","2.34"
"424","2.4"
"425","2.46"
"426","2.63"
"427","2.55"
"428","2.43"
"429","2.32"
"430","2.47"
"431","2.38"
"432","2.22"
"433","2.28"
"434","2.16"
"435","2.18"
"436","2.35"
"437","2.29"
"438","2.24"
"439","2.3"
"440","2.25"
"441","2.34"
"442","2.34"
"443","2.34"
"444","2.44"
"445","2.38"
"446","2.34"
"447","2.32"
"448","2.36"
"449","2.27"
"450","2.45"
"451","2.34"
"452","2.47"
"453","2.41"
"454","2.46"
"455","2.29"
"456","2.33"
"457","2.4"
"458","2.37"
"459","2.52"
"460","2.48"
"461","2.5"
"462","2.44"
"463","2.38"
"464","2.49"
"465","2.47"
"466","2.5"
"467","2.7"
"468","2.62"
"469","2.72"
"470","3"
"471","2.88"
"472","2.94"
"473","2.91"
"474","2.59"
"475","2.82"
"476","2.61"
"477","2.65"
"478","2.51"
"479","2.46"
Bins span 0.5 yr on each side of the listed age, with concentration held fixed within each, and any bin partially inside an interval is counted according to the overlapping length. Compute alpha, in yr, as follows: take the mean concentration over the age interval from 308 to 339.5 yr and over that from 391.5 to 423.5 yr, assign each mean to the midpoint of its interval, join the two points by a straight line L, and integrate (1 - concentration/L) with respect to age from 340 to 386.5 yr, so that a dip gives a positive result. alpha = 5.8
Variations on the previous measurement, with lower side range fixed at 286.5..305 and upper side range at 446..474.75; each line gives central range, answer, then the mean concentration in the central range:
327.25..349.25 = 3.3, 1.99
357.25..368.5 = 1.8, 1.99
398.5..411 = 0.6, 2.32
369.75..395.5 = 2.9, 2.13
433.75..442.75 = 0.8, 2.28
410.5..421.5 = 0.3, 2.39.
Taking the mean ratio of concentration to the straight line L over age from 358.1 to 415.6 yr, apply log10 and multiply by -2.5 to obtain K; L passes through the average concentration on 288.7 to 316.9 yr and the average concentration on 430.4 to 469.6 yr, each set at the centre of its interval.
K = 0.077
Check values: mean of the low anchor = 2.24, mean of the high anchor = 2.39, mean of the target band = 2.17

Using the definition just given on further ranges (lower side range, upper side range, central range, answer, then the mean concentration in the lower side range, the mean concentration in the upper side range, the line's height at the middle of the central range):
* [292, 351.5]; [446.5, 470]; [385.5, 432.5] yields 0.01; 2.15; 2.46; 2.35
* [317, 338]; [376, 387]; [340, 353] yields 0.16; 2.22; 2.13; 2.19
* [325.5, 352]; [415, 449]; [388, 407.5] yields -0.02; 2.01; 2.36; 2.23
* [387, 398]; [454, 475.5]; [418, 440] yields 0.01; 2.23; 2.59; 2.41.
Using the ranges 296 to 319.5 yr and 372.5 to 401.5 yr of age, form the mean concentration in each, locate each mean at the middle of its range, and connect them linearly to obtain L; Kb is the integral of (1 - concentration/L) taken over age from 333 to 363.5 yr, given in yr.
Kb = 3.5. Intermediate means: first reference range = 2.23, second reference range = 2.17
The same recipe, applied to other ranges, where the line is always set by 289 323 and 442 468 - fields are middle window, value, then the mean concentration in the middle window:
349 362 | 1.9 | 1.97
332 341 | 1.1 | 2.02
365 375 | 1.5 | 1.99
